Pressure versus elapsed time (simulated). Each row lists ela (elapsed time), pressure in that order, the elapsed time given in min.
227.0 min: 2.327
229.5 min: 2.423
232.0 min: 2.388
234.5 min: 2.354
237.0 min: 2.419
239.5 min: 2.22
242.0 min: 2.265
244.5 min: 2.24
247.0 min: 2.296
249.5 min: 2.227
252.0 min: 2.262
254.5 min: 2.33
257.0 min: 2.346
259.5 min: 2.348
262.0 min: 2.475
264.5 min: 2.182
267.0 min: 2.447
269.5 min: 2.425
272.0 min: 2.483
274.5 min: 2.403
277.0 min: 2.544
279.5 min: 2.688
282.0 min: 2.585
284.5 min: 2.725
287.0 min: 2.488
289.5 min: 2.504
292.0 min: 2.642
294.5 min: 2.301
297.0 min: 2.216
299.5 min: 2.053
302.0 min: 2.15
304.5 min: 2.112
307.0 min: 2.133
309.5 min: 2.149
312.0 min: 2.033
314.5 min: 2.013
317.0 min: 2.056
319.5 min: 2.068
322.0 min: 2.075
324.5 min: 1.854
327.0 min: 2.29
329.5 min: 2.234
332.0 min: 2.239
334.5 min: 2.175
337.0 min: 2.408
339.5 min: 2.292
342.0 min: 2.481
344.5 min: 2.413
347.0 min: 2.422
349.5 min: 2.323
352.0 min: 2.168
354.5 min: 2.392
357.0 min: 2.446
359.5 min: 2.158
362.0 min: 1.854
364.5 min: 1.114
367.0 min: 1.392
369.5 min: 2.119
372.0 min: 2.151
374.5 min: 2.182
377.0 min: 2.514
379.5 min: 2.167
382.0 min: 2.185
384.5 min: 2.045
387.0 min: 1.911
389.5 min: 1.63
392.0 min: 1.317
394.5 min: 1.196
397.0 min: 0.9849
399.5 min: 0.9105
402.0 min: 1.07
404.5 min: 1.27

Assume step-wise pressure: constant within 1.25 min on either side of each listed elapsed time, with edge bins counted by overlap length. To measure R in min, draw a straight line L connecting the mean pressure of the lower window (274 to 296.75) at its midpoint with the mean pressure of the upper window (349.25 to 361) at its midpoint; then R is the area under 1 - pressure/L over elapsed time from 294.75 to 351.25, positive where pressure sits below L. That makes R 4.8 min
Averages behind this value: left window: 2.53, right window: 2.29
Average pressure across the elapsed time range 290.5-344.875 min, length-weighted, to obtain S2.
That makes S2 2.2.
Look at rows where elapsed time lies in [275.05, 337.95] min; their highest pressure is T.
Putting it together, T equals 2.725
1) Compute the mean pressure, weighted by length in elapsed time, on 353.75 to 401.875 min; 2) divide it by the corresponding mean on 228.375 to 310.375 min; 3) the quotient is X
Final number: 0.76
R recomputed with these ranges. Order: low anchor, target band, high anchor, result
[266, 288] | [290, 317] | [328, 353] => 2.88 min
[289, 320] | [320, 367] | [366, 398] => -3.53 min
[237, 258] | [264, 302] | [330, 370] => -3.48 min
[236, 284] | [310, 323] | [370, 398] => 0.55 min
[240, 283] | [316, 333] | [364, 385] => 0.47 min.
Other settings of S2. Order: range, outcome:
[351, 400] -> 1.85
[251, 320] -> 2.33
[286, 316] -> 2.23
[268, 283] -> 2.52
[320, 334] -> 2.14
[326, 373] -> 2.16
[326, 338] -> 2.27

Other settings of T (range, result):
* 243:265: 2.475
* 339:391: 2.514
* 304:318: 2.149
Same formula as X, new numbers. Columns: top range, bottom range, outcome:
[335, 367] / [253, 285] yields 0.89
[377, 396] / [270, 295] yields 0.72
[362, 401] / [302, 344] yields 0.79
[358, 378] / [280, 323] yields 0.86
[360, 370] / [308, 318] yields 0.79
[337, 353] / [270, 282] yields 0.93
